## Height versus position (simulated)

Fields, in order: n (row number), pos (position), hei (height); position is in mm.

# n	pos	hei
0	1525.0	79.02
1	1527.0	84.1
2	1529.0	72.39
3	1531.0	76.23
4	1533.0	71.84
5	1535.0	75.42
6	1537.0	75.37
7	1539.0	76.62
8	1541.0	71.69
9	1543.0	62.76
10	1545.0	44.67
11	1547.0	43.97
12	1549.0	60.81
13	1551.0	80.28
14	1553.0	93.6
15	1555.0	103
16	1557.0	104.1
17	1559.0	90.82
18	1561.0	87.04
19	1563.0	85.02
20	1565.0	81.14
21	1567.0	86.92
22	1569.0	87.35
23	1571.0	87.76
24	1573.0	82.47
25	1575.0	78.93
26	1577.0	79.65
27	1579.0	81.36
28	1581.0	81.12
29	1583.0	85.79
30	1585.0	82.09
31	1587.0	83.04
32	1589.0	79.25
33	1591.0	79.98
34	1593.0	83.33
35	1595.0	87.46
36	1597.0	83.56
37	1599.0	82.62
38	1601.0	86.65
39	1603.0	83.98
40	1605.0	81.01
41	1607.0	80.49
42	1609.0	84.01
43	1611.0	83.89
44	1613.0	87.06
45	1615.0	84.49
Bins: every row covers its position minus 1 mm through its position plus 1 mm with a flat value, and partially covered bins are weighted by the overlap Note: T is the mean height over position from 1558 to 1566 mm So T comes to 86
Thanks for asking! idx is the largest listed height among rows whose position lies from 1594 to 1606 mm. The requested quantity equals 87.46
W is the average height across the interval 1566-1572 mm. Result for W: 87.3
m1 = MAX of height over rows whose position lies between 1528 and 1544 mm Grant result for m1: 76.62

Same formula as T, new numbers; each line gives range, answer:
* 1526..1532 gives 77.6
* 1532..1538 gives 74.2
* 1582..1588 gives 83.6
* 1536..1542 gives 74.6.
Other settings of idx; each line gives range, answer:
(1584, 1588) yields 83.04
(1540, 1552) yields 80.28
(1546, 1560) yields 104.1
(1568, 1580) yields 87.76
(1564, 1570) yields 87.35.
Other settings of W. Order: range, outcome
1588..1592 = 79.6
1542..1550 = 53.1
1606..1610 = 82.2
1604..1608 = 80.8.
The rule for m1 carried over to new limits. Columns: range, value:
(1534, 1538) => 75.42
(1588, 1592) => 79.98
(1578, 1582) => 81.36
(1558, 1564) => 90.82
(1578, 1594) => 85.79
